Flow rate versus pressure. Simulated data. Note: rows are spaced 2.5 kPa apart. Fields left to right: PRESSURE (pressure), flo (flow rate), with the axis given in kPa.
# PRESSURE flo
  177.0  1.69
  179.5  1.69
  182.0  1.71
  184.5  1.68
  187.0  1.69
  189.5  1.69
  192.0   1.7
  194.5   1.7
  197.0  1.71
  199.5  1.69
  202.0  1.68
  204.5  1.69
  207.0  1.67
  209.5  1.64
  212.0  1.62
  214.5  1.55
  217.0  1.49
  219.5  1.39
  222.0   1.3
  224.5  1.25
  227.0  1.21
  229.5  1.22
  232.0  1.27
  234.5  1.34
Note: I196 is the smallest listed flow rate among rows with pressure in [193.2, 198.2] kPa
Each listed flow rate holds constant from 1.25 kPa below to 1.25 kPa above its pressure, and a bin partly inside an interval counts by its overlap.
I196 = 1.7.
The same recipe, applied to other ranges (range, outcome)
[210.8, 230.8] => 1.21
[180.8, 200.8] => 1.68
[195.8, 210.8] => 1.64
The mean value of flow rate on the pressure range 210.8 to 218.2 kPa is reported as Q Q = 1.55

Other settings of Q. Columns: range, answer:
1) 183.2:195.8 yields 1.69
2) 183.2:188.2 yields 1.69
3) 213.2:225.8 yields 1.4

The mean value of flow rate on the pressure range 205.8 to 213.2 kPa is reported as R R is 1.64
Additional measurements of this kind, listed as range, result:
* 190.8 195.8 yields 1.7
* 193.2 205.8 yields 1.69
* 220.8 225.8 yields 1.27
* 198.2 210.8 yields 1.67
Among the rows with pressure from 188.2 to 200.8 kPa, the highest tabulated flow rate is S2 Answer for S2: 1.71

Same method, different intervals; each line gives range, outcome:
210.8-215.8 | 1.62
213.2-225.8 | 1.55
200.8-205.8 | 1.69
